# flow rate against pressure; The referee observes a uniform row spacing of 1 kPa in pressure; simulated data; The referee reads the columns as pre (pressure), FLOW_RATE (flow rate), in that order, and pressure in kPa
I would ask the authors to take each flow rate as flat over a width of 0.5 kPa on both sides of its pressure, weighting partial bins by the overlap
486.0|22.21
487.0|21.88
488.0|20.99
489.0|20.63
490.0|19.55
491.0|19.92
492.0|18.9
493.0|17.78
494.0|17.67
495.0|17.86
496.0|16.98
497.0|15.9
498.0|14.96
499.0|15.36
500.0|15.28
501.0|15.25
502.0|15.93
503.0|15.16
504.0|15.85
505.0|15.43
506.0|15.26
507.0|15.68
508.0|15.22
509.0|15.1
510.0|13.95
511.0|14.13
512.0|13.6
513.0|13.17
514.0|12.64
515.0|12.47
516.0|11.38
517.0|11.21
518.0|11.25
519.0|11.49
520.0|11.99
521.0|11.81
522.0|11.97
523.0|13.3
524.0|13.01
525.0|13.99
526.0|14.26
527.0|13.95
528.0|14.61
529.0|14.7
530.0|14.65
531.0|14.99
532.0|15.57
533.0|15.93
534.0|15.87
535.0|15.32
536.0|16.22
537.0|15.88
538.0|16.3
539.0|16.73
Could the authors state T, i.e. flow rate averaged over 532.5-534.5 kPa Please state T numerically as 15.9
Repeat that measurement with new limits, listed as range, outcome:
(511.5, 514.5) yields 13.1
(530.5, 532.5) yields 15.3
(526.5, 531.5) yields 14.6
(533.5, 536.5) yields 15.8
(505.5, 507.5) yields 15.5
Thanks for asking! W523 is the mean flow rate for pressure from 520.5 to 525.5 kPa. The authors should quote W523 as 12.8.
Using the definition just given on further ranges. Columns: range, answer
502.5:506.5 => 15.4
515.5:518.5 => 11.3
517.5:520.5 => 11.6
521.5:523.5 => 12.6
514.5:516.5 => 11.9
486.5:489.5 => 21.2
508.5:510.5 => 14.5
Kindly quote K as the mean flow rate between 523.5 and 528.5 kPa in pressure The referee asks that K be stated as 14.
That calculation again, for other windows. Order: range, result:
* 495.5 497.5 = 16.4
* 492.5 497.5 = 17.2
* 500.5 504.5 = 15.5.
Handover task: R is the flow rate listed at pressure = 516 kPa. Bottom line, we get 11.38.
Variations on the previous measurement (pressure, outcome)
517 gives 11.21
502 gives 15.93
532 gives 15.57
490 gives 19.55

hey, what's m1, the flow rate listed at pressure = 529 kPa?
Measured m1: 14.7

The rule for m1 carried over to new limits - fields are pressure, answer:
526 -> 14.26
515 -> 12.47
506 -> 15.26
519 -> 11.49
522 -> 11.97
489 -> 20.63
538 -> 16.3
